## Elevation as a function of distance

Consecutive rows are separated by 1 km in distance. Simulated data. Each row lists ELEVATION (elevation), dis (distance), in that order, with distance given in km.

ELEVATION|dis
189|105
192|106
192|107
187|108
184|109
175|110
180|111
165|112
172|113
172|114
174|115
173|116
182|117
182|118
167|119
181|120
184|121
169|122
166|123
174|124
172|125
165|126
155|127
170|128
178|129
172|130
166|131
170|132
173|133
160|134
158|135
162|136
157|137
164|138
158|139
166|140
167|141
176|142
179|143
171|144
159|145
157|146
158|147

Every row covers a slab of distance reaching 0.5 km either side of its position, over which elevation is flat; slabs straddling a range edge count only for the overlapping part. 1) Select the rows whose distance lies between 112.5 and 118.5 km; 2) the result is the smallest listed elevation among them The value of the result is 172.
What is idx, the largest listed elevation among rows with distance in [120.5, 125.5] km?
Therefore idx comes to 184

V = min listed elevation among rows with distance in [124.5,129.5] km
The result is 155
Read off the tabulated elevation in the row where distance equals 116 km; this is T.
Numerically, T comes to 173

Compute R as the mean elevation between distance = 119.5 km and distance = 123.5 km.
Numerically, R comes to 175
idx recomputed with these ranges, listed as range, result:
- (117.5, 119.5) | 182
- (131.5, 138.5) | 173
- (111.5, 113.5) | 172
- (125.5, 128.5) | 170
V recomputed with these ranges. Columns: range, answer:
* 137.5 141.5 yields 158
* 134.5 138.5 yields 157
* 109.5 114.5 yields 165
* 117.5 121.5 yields 167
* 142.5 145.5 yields 159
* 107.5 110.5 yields 175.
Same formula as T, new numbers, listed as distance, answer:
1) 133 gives 173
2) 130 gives 172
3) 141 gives 167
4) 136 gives 162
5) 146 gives 157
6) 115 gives 174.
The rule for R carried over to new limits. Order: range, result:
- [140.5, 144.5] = 173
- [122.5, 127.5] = 166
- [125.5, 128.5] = 163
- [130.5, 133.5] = 170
